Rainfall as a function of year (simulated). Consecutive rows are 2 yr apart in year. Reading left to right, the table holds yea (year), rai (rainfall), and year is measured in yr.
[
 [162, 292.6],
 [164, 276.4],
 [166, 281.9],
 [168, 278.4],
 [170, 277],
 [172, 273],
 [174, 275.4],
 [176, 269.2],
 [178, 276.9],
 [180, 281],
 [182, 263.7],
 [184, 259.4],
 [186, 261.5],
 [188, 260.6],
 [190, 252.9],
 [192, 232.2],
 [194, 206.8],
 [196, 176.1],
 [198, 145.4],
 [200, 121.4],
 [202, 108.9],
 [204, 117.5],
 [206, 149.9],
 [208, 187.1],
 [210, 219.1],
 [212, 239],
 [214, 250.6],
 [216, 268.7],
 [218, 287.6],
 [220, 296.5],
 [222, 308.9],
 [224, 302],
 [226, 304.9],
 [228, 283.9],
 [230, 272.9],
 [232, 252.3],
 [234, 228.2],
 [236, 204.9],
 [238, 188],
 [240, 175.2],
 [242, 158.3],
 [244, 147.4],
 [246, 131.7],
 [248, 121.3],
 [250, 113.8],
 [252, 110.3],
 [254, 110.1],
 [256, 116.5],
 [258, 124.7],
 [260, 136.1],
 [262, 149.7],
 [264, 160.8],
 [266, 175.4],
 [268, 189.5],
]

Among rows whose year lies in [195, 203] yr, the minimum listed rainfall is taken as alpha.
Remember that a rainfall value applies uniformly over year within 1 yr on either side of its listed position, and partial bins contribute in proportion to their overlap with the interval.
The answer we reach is 108.9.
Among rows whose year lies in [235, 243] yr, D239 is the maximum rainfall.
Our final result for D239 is 204.9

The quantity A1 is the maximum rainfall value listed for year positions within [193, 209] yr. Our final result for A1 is 206.8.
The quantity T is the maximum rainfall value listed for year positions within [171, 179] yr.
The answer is 276.9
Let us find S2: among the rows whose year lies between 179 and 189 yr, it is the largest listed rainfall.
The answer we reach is 281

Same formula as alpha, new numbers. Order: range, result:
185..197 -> 176.1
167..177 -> 269.2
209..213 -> 219.1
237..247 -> 131.7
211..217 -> 239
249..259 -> 110.1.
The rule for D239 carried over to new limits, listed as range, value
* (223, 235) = 304.9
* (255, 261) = 136.1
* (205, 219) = 287.6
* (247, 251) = 121.3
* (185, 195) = 261.5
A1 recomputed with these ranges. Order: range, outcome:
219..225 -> 308.9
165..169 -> 281.9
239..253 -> 175.2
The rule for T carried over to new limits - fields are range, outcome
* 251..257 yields 116.5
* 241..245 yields 158.3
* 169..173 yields 277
